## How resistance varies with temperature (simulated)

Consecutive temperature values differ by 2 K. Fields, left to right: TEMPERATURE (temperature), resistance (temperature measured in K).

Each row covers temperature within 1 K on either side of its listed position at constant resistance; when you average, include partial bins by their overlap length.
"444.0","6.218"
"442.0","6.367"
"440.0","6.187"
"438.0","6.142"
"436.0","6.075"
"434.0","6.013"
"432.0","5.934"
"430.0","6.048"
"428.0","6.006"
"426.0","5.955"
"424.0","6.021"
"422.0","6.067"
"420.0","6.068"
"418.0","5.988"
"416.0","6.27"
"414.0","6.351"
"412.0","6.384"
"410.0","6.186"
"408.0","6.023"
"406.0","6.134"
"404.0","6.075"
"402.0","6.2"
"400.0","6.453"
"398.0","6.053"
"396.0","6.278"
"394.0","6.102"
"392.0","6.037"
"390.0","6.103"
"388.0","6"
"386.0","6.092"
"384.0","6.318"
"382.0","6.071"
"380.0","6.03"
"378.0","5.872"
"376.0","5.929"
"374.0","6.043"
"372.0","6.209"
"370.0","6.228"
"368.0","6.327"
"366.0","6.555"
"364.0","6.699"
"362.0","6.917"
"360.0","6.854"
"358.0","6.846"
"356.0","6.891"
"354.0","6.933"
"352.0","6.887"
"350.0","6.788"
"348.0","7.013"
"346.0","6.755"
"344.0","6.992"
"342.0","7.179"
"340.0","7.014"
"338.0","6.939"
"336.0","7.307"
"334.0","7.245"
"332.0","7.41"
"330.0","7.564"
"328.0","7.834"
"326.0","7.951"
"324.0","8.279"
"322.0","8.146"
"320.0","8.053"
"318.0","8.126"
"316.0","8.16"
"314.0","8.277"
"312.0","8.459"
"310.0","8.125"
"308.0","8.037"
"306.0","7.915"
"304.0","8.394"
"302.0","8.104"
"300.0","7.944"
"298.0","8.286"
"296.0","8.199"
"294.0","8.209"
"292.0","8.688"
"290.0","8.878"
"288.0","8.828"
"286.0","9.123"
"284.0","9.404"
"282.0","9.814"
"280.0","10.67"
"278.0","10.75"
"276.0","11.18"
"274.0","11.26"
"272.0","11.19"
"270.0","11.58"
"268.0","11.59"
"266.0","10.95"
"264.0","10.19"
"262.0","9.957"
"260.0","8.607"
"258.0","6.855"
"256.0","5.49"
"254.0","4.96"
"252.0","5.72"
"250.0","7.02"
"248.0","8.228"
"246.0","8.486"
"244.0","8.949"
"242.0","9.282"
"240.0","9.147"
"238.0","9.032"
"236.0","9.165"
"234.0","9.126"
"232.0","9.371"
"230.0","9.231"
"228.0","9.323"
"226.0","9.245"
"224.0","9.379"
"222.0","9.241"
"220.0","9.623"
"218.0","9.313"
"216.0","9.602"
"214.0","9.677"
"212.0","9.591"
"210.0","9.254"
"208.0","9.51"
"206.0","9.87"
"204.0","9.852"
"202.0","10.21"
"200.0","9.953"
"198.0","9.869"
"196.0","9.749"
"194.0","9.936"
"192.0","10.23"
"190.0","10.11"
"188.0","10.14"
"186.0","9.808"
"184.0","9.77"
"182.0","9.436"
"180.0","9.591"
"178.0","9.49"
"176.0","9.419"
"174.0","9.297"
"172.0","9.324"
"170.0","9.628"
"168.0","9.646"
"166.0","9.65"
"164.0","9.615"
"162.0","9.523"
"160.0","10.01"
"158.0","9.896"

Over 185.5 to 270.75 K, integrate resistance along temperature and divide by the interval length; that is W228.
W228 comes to 9.21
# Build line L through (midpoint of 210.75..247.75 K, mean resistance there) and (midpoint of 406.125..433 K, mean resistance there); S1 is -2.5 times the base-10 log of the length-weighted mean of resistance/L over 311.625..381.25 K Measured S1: 0.04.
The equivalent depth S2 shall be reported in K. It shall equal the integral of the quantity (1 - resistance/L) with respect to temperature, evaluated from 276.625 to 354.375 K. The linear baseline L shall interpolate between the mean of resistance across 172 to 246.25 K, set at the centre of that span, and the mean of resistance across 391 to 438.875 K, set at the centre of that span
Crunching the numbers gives -3.0 K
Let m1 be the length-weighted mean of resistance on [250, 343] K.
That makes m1 8.52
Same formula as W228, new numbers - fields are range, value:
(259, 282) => 10.7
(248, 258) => 6.15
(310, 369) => 7.34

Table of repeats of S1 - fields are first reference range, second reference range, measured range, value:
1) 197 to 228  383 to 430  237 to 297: -0.06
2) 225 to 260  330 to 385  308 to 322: -0.13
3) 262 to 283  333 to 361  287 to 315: 0.13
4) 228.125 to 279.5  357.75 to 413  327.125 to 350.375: 0.01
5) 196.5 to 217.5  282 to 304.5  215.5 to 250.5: 0.04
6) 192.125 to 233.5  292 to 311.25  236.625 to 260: 0.18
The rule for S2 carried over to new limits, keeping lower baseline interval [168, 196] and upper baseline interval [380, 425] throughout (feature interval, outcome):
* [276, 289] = -2.9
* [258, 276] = -4.7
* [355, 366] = 0.0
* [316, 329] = -1.1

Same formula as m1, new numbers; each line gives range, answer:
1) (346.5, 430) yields 6.3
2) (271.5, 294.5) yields 9.84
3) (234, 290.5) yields 9.16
